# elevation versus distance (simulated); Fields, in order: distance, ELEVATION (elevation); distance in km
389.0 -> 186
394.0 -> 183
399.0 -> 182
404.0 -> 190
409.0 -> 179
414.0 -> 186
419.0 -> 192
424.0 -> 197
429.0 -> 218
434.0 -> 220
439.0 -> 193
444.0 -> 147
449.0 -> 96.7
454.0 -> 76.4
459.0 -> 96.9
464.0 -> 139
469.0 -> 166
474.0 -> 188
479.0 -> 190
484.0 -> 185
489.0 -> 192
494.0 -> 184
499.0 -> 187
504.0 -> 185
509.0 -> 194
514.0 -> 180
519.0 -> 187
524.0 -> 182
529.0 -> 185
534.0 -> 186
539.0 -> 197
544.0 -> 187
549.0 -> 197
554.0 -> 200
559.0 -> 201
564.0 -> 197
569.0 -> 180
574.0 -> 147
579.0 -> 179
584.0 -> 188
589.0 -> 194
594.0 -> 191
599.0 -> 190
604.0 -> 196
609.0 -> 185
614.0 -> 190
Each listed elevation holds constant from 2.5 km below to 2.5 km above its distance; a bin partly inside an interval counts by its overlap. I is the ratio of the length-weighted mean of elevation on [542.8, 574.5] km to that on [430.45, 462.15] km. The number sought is 1.34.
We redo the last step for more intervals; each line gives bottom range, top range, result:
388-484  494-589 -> 1.10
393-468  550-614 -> 1.13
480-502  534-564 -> 1.05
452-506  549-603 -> 1.15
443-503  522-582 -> 1.20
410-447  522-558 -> 1.00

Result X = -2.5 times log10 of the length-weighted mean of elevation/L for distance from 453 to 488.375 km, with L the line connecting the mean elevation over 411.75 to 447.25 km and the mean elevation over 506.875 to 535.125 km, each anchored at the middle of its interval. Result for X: 0.219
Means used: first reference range 191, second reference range 186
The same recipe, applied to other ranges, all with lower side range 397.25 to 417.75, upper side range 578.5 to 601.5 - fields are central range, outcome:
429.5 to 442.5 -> -0.10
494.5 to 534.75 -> 0.01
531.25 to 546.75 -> -0.01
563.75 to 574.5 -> 0.08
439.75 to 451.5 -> 0.37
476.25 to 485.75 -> -0.01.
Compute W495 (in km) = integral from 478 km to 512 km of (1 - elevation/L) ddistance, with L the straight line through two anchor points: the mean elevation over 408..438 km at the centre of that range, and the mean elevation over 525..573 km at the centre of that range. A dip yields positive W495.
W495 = 1.1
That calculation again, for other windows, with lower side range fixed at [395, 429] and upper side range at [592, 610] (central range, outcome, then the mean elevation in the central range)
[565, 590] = 1.7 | 178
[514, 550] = 0.5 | 188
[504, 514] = 0.1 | 188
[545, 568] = -0.7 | 197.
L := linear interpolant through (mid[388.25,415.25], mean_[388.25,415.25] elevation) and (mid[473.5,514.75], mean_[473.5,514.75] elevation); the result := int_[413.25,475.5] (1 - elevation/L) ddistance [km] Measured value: 8.0 km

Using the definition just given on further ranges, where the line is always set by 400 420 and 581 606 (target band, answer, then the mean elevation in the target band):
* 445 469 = 9.70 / 112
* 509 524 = 0.33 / 185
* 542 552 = -0.14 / 193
